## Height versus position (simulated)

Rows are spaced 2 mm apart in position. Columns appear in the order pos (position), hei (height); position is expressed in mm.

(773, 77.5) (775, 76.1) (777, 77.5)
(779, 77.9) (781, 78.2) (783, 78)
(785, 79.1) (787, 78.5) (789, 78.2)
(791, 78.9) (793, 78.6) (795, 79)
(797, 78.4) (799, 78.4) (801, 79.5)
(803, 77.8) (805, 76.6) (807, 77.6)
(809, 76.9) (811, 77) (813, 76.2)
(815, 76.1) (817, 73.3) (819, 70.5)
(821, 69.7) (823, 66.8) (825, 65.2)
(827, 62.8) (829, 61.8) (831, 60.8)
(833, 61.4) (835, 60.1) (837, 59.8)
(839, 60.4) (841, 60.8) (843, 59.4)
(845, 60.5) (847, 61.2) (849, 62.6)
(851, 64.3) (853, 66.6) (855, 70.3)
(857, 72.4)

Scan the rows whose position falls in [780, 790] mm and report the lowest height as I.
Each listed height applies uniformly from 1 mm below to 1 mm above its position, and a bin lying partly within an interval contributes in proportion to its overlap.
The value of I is 78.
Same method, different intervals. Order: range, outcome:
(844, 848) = 60.5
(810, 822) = 69.7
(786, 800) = 78.2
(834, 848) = 59.4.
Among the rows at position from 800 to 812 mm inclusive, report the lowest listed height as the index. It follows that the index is 76.6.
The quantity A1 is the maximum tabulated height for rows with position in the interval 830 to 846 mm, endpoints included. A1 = 61.4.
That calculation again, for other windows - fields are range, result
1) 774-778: 77.5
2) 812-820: 76.2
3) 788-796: 79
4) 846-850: 62.6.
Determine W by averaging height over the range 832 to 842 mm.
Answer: 60.5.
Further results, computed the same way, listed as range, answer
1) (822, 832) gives 63.5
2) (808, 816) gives 76.6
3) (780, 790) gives 78.4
